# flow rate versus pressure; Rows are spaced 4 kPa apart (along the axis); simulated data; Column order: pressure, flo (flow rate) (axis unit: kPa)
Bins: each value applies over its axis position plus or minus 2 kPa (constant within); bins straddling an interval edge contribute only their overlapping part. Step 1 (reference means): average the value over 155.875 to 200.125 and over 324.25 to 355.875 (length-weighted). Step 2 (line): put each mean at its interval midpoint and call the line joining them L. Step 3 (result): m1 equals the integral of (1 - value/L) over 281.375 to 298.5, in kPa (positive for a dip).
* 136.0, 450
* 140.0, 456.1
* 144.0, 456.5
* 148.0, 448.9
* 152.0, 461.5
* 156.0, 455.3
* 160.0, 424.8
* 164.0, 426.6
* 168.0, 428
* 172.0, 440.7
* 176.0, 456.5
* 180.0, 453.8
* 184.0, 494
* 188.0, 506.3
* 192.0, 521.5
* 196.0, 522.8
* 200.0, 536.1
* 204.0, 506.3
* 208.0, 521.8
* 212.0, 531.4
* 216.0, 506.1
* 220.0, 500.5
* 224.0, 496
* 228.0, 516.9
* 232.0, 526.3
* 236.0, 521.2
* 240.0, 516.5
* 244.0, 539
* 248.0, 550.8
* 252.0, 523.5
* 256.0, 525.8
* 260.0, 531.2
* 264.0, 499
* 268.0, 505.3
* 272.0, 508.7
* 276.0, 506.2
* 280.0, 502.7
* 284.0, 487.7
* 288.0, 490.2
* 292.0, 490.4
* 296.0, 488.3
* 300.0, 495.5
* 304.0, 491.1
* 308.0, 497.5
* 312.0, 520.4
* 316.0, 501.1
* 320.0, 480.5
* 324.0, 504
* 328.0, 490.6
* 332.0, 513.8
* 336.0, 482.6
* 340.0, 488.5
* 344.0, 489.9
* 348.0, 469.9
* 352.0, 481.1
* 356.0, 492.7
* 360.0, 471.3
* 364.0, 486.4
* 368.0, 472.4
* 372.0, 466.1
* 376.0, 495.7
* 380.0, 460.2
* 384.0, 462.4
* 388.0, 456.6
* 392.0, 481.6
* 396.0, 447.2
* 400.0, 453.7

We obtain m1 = -0.2 kPa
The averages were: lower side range 470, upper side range 489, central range 490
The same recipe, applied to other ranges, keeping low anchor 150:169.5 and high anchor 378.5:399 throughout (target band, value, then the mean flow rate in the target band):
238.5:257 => -3.5 kPa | 532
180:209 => -4.5 kPa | 511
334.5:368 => -1.8 kPa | 482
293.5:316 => -2.2 kPa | 499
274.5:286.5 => -1.3 kPa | 498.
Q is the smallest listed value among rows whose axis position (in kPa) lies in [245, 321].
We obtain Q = 480.5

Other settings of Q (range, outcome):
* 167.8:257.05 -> 428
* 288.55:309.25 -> 488.3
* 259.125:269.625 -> 499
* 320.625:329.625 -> 490.6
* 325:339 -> 482.6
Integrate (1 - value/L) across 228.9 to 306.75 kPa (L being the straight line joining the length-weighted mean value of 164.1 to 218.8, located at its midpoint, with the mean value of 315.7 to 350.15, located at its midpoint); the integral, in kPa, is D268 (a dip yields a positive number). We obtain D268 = -3.0 kPa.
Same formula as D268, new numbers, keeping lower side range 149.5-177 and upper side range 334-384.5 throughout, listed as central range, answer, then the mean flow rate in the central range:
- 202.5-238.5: -4.9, 514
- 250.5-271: -2.5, 516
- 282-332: -2.8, 496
